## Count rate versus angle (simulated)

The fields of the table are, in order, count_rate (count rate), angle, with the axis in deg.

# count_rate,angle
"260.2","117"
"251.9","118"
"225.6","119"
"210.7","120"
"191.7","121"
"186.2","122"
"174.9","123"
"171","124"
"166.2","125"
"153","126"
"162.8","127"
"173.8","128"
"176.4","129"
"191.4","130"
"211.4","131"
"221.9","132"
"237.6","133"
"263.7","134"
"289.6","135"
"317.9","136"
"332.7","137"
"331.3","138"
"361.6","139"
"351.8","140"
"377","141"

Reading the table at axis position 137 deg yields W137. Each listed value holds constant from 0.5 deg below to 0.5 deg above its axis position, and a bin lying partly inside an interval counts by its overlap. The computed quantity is 332.7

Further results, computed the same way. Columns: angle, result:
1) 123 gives 174.9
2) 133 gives 237.6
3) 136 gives 317.9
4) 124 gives 171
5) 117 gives 260.2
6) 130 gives 191.4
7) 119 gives 225.6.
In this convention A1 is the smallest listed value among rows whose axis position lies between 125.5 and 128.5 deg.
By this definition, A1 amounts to 153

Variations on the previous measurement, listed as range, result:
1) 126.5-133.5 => 162.8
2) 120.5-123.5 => 174.9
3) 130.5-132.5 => 211.4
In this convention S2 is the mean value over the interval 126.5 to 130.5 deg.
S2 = 176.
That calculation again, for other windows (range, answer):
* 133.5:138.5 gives 307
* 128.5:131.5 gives 193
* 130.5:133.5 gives 224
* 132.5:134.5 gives 251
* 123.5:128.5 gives 165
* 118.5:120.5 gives 218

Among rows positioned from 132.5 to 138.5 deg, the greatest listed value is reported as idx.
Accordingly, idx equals 332.7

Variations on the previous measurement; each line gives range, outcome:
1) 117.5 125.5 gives 251.9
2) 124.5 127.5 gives 166.2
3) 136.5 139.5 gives 361.6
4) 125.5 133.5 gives 237.6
